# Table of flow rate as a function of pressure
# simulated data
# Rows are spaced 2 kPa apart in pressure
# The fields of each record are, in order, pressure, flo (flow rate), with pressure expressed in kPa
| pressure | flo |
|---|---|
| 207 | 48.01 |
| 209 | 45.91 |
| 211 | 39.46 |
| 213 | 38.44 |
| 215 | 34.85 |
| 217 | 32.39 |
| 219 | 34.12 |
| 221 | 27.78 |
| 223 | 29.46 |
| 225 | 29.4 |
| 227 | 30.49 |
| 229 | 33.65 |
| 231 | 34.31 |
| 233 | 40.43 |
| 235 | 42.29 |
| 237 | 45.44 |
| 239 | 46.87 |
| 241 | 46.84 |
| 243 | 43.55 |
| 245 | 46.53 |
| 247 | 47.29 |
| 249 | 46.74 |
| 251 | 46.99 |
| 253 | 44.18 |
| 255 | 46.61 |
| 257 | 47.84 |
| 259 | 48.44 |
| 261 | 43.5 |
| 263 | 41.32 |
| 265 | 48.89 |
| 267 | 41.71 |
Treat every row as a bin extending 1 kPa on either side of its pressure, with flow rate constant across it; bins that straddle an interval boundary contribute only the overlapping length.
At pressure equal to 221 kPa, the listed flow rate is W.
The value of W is 27.78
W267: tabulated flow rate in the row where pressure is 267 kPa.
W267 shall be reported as 41.71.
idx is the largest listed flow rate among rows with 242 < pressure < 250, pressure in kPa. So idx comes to 47.29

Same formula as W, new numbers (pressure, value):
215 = 34.85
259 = 48.44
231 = 34.31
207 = 48.01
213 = 38.44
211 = 39.46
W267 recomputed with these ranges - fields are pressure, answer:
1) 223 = 29.46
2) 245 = 46.53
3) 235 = 42.29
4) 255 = 46.61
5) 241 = 46.84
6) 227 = 30.49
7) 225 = 29.4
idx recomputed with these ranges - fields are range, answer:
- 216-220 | 34.12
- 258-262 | 48.44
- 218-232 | 34.31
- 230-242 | 46.87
